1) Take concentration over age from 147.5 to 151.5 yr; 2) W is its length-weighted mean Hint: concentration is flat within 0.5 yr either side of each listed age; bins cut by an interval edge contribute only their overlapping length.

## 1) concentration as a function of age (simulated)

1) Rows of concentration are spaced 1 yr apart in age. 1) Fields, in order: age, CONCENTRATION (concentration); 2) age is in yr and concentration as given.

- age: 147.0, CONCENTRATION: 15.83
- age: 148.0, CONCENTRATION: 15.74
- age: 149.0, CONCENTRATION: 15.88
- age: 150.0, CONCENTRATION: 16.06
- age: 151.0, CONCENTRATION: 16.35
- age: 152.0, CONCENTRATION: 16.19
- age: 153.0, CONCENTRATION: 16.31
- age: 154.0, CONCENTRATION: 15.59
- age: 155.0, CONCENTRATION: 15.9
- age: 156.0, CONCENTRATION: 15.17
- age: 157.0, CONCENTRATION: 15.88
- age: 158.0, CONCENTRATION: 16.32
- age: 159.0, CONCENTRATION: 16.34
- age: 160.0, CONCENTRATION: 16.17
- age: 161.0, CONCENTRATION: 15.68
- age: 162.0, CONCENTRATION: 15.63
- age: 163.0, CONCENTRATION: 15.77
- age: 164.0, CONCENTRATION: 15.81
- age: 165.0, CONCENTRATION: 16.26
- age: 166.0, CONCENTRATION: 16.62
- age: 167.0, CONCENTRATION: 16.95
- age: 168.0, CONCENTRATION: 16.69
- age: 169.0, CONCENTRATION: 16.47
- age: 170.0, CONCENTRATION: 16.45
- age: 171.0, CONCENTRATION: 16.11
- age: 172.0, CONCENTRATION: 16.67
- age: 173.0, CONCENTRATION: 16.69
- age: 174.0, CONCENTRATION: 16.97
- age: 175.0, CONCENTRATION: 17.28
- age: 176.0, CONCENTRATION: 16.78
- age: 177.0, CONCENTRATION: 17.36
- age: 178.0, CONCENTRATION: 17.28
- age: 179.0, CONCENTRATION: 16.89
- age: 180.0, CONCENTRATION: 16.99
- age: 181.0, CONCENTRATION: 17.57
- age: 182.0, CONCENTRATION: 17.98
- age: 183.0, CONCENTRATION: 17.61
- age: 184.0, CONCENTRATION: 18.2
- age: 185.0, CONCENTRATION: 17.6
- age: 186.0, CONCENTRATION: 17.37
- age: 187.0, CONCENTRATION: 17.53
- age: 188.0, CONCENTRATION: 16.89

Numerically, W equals 16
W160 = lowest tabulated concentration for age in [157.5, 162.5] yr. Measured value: 15.63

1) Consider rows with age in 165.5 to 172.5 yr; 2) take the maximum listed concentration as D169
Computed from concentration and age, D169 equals 16.95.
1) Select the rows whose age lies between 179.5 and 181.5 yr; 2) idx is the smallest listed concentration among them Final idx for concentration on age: 16.99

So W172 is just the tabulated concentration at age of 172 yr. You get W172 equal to 16.67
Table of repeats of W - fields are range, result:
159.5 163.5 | 15.8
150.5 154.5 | 16.1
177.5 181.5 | 17.2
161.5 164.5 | 15.7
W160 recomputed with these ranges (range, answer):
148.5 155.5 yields 15.59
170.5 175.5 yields 16.11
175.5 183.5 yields 16.78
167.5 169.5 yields 16.47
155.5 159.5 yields 15.17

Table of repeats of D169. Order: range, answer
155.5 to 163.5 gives 16.34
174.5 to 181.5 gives 17.57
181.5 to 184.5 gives 18.2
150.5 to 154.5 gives 16.35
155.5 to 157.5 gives 15.88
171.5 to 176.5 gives 17.28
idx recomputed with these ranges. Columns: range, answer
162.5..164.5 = 15.77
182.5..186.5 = 17.37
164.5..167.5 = 16.26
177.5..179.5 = 16.89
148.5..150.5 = 15.88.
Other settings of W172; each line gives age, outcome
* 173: 16.69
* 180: 16.99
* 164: 15.81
